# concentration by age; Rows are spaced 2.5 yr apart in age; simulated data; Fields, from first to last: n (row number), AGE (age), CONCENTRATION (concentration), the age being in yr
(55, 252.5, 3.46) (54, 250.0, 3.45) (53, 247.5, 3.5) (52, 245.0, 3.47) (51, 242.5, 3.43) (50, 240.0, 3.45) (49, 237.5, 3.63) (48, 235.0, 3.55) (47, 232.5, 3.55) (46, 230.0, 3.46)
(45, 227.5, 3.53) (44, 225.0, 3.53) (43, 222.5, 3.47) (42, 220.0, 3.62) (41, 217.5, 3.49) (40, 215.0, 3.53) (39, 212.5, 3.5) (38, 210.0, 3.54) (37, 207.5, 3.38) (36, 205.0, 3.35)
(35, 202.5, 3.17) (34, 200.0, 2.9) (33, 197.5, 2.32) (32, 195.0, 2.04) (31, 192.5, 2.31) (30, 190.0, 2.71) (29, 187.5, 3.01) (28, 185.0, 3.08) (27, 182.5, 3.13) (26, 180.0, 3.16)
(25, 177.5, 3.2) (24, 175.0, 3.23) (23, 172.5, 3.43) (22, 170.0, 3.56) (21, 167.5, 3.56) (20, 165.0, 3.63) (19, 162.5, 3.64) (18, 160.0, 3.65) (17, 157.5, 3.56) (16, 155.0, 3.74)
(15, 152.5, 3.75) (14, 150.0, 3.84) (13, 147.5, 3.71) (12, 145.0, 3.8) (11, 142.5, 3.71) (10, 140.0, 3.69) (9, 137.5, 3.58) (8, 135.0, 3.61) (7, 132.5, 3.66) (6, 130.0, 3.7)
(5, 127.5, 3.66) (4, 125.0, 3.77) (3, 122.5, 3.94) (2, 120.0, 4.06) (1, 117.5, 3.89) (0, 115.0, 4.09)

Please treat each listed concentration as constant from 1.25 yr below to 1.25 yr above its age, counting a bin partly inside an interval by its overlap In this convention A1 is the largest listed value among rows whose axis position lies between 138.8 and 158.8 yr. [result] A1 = 3.84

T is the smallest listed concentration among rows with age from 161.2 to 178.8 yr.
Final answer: 3.2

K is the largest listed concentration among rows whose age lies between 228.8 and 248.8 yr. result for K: 3.63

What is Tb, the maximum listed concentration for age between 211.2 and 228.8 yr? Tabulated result 3.62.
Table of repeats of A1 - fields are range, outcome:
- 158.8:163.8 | 3.65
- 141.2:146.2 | 3.8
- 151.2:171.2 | 3.75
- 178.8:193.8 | 3.16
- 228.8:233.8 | 3.55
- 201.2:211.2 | 3.54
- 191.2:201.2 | 2.9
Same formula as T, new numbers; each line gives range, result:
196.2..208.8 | 2.32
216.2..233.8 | 3.46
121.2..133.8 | 3.66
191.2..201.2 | 2.04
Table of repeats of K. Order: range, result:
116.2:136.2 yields 4.06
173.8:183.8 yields 3.23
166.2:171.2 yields 3.56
